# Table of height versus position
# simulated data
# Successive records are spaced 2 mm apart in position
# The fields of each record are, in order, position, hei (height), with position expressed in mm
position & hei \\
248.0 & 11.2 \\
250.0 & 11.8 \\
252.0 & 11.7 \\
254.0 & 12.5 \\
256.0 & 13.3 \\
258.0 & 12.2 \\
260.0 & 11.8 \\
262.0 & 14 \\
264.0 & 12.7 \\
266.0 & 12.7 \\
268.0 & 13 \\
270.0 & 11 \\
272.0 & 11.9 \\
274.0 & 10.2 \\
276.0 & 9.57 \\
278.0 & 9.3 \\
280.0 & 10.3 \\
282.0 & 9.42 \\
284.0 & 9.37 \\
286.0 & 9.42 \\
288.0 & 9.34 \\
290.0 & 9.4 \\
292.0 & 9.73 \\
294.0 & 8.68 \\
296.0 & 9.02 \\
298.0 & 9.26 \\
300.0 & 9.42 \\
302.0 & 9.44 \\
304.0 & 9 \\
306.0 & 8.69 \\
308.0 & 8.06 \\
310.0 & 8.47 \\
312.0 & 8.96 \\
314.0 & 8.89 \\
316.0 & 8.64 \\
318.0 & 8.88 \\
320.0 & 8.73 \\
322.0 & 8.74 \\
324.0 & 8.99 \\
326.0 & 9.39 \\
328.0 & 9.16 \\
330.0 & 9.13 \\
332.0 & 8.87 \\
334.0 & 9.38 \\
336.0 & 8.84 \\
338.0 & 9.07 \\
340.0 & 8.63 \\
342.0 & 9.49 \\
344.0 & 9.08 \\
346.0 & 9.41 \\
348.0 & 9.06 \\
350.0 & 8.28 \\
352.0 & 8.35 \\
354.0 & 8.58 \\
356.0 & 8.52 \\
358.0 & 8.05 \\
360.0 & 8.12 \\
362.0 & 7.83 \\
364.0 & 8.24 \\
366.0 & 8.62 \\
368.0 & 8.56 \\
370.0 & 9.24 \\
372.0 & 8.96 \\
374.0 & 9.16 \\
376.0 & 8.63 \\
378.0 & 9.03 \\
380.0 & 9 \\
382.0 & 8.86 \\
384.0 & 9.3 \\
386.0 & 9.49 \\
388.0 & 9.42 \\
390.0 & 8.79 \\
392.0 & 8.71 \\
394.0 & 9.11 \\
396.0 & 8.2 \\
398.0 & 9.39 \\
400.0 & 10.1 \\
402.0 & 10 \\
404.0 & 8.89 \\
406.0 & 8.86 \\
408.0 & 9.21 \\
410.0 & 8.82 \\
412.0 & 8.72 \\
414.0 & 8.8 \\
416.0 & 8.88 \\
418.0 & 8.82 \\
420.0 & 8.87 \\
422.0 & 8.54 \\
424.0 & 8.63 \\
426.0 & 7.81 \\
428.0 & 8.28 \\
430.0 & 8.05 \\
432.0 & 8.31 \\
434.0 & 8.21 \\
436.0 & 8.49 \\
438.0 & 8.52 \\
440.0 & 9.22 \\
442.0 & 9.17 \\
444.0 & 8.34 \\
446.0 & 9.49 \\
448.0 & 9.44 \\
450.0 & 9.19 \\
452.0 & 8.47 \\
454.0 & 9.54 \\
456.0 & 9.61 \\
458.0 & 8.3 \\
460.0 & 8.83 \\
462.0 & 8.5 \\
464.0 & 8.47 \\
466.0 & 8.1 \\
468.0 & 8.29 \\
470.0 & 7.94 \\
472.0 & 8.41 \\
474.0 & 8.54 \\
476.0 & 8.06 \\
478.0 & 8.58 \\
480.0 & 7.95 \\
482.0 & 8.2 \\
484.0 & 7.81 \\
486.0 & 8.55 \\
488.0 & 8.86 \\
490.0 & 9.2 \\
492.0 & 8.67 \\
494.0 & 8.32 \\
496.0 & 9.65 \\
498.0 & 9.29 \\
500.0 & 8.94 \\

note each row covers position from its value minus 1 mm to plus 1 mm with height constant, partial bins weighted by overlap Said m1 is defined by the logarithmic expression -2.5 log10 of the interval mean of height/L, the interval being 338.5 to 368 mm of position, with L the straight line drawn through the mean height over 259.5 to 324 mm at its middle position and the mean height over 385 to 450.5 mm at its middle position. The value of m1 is 0.09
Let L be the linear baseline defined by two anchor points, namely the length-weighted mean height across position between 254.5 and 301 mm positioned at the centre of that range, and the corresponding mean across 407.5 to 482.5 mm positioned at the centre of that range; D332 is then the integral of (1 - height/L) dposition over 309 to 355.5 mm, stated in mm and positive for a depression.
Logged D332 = 5.1 mm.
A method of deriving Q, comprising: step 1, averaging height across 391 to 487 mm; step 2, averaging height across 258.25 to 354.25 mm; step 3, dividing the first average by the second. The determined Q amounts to 0.90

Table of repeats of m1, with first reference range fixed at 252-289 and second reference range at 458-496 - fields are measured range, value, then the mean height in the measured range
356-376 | 0.17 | 8.54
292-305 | 0.18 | 9.18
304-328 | 0.20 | 8.79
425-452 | 0.04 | 8.65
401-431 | 0.06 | 8.75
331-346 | 0.14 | 9.08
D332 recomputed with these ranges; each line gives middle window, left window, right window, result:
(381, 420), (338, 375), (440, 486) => -1.8 mm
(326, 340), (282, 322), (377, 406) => 0.0 mm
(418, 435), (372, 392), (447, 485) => 0.8 mm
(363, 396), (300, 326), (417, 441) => -1.1 mm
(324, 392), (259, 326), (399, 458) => 3.7 mm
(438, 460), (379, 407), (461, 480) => -1.3 mm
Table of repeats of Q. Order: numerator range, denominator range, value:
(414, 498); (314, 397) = 0.98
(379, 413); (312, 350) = 1.01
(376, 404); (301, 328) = 1.03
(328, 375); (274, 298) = 0.93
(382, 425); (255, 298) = 0.84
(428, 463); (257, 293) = 0.81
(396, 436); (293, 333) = 0.98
